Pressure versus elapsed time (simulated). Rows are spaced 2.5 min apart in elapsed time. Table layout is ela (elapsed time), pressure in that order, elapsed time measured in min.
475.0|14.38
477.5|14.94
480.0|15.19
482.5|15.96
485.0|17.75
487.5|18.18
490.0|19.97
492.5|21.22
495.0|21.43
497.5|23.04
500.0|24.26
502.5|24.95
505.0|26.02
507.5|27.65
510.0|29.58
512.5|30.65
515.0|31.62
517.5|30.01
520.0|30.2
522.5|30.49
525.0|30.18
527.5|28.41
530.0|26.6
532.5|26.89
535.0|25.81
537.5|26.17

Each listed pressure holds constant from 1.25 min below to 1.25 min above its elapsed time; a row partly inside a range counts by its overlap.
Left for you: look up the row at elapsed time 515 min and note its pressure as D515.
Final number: 31.62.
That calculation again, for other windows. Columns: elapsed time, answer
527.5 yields 28.41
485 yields 17.75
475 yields 14.38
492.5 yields 21.22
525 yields 30.18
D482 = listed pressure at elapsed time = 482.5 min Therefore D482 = 15.96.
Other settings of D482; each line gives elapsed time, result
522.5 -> 30.49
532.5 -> 26.89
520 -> 30.2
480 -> 15.19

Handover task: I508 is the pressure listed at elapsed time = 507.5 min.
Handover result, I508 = 27.65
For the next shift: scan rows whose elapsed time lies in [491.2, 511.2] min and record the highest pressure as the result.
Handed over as 29.58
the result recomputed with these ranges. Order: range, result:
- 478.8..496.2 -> 21.43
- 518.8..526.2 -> 30.49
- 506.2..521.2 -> 31.62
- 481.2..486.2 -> 17.75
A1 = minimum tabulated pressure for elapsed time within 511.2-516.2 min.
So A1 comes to 30.65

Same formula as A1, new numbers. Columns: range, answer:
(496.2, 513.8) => 23.04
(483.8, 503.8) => 17.75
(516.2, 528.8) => 28.41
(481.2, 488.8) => 15.96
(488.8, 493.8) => 19.97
